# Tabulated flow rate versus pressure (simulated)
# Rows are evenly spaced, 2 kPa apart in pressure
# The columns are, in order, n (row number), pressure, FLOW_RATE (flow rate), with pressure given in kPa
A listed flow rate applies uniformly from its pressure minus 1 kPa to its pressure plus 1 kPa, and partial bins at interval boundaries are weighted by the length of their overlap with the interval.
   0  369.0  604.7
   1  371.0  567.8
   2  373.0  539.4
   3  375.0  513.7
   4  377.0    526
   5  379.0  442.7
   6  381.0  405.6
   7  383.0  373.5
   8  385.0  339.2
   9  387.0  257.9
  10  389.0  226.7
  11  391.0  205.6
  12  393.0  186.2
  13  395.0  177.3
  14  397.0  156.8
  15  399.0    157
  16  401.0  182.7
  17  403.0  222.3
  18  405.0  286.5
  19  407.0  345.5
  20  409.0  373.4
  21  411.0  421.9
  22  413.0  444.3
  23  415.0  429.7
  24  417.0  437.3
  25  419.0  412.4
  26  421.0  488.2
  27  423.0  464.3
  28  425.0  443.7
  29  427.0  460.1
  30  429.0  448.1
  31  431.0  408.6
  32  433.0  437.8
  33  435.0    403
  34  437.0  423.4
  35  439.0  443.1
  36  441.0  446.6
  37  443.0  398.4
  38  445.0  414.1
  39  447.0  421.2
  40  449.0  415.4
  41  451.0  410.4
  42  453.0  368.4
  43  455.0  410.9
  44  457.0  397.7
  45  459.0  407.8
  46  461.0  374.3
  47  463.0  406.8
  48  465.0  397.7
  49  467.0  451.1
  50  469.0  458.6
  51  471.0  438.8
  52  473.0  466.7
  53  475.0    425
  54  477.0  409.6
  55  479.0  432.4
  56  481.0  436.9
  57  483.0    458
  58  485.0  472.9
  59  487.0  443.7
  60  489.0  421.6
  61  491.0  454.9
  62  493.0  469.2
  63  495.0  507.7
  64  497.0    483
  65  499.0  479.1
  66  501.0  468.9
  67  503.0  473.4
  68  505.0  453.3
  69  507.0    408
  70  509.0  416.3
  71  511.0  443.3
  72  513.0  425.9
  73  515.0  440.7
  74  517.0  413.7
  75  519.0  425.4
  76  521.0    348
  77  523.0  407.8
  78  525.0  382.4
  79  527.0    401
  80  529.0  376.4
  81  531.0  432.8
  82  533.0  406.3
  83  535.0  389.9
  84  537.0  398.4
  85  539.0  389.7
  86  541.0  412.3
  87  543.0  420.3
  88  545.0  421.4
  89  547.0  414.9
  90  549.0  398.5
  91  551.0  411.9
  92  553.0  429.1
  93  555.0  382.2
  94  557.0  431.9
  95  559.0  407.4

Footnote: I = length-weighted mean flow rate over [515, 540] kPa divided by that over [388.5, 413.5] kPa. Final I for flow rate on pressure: 1.55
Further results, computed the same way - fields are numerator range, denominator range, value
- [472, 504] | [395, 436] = 1.25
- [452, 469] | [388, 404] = 2.14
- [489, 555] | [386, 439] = 1.23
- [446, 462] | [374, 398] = 1.26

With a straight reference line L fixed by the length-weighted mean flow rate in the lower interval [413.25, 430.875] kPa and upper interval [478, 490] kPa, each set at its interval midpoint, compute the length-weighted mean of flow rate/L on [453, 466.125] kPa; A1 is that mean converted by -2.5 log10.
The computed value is 0.12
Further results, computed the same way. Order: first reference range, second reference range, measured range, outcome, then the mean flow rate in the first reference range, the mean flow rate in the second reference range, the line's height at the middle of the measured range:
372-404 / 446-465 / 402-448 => -0.15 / 307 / 401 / 359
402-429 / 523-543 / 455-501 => -0.10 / 404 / 400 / 402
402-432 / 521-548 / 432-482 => -0.04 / 406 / 402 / 404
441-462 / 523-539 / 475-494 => -0.11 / 404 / 398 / 402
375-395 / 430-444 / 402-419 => 0.01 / 331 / 423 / 376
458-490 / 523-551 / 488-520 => -0.08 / 431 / 404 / 418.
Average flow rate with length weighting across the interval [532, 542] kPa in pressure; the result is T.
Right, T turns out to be 399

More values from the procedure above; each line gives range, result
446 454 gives 404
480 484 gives 447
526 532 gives 403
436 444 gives 428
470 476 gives 444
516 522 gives 396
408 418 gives 421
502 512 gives 439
